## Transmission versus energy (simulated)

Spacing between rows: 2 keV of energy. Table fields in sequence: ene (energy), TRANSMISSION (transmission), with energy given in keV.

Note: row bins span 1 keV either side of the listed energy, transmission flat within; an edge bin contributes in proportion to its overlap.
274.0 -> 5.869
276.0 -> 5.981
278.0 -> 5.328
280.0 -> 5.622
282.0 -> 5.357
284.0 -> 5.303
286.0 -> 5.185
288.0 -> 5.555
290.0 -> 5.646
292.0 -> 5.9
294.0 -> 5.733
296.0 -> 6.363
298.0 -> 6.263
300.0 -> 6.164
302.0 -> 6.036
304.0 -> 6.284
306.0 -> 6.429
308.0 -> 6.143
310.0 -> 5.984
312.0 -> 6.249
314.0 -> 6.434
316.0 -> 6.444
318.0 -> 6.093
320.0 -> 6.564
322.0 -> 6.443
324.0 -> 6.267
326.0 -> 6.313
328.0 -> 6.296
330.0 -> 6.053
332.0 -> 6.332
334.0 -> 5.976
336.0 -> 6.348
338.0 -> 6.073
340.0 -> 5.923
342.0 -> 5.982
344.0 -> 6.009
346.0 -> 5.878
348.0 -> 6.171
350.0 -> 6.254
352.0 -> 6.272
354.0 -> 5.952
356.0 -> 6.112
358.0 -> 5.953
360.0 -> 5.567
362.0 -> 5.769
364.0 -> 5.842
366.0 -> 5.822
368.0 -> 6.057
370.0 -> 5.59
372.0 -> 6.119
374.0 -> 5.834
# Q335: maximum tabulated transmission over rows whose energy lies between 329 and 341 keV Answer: 6.348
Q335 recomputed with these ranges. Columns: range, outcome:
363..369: 6.057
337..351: 6.254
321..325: 6.443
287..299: 6.363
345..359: 6.272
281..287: 5.357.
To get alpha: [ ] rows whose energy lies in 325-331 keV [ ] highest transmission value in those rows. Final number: 6.313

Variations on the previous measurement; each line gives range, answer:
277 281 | 5.622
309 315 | 6.434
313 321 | 6.564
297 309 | 6.429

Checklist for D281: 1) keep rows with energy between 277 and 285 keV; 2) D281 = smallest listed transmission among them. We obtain 5.303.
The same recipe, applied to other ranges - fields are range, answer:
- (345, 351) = 5.878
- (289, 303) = 5.646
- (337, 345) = 5.923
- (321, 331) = 6.053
